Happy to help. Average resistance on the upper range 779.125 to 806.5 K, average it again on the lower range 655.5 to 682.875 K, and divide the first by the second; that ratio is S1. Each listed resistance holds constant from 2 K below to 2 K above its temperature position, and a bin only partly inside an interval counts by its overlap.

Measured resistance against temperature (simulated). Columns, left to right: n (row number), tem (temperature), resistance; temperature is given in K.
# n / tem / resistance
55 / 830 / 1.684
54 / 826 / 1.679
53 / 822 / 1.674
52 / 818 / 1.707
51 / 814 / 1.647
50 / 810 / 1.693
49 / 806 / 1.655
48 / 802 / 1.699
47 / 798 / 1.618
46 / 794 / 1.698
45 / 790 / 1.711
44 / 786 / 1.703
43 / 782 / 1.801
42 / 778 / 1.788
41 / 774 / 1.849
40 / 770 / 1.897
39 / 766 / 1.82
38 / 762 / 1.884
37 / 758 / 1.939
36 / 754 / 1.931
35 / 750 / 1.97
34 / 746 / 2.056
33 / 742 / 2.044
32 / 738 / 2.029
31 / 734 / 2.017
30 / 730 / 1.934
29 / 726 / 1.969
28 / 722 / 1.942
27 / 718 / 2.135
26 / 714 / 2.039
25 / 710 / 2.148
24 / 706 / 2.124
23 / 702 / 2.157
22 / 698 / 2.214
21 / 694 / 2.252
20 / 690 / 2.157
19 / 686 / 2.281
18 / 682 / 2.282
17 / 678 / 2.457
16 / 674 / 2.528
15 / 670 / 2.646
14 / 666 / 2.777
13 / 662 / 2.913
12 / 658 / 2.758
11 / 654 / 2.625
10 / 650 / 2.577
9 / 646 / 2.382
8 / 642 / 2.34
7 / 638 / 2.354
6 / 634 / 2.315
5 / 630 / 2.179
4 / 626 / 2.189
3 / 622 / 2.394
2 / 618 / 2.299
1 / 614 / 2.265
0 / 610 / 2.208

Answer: 0.6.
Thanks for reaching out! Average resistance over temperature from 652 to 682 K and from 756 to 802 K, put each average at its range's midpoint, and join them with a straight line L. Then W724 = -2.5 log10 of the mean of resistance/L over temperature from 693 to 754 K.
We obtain 0.08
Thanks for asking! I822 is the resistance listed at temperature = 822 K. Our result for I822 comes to 1.674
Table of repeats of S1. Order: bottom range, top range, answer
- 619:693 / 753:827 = 0.72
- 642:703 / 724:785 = 0.78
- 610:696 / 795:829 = 0.69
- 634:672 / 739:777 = 0.75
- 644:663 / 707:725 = 0.78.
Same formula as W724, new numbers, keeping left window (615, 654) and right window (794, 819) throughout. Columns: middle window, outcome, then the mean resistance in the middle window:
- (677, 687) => -0.083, 2.33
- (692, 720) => -0.044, 2.15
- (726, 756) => -0.037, 2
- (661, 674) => -0.225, 2.73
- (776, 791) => 0.005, 1.75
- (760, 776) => -0.024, 1.86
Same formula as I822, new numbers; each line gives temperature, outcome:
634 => 2.315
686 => 2.281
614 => 2.265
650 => 2.577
